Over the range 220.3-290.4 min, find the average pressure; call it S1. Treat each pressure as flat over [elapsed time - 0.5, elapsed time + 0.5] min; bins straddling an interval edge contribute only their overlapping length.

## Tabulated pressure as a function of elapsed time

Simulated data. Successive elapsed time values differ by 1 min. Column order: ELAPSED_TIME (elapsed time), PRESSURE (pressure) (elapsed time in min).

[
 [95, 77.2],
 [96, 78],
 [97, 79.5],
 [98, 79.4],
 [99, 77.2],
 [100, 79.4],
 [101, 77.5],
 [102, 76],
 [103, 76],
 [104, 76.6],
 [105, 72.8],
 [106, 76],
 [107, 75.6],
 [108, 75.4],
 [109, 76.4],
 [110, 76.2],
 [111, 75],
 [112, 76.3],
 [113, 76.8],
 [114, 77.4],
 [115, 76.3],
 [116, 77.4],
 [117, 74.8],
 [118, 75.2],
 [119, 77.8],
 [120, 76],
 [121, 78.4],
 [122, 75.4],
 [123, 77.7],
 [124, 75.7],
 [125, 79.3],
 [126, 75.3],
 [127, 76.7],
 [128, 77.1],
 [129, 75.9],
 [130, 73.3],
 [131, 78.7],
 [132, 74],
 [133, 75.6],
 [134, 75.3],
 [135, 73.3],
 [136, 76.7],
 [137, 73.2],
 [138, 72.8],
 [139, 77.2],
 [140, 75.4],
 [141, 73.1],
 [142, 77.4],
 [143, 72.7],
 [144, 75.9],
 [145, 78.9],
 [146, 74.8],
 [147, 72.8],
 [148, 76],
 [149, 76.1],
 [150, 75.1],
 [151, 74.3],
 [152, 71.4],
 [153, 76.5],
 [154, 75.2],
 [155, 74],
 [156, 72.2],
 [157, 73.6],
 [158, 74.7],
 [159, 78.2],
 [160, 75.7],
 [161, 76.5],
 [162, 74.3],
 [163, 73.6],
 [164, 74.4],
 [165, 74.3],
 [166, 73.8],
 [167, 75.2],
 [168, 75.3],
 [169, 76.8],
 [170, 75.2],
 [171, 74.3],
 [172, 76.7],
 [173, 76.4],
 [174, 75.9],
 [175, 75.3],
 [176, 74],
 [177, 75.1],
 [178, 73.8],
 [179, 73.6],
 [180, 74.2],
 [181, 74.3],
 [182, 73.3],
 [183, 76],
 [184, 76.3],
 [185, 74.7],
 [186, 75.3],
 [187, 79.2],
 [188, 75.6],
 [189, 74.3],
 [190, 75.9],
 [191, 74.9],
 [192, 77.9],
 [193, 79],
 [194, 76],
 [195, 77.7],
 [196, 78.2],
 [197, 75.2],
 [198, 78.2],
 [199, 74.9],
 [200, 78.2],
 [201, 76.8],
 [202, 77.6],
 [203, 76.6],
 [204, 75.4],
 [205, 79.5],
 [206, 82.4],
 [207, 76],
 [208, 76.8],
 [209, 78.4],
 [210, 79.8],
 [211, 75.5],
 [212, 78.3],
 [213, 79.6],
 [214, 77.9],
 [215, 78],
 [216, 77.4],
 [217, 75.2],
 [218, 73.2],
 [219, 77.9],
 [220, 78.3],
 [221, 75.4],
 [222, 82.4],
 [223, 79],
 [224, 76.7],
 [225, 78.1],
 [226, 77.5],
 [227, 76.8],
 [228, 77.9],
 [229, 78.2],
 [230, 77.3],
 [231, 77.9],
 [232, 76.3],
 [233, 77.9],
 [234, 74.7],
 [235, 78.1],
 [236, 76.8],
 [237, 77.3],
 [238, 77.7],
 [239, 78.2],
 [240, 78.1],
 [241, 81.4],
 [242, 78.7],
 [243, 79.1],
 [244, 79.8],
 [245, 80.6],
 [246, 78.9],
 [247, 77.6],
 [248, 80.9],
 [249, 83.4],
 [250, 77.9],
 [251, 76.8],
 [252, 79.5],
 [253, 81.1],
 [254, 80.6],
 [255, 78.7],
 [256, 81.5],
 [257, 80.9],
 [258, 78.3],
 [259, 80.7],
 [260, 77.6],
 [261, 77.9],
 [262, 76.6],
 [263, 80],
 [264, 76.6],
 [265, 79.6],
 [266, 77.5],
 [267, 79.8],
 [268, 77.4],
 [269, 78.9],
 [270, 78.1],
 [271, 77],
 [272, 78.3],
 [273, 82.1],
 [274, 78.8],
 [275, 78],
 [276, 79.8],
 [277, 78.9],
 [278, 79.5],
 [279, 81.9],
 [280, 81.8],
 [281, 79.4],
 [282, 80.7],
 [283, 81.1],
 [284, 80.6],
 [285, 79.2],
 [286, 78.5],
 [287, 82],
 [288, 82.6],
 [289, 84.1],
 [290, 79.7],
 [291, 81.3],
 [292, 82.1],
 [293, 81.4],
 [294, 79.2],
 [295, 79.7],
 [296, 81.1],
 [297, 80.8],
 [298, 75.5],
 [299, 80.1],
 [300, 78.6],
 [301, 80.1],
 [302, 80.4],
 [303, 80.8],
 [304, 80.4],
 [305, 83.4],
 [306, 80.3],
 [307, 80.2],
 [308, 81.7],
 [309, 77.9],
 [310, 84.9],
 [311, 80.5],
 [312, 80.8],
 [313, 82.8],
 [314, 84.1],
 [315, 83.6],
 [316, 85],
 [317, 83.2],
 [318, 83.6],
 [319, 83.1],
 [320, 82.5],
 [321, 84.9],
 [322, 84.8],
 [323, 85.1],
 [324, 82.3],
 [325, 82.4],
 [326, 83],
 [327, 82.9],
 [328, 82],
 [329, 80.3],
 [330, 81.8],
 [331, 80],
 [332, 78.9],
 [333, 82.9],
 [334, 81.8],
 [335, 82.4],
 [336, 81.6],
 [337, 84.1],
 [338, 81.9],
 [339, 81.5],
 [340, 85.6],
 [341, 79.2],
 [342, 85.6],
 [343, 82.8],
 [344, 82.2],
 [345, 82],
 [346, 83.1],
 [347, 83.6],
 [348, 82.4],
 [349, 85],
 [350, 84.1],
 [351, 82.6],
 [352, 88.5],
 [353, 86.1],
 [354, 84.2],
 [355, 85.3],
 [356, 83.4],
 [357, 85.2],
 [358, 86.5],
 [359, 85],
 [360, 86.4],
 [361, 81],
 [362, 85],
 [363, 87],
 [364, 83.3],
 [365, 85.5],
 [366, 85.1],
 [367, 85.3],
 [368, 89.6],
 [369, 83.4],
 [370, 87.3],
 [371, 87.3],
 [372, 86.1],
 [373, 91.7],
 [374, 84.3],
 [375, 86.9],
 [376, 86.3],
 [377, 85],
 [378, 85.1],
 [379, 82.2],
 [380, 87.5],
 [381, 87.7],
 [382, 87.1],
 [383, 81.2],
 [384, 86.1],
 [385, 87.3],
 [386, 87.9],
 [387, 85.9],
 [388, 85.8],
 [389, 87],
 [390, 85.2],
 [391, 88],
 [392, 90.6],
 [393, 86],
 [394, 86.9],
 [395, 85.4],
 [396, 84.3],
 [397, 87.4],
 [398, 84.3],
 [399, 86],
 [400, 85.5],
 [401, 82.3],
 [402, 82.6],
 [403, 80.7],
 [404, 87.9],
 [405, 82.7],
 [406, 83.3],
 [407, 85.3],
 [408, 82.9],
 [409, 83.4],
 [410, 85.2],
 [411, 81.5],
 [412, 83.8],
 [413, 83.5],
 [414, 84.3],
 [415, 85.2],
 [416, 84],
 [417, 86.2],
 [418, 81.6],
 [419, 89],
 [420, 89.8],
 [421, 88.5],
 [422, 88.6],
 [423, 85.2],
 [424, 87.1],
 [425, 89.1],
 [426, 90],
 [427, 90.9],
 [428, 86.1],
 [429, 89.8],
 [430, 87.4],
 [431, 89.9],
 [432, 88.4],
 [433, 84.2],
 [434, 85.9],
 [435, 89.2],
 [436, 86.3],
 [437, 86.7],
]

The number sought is 79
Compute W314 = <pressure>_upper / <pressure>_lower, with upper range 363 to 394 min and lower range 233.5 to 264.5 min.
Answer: 1.09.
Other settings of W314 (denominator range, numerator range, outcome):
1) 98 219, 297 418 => 1.10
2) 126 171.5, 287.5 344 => 1.09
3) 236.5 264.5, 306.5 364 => 1.05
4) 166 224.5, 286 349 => 1.07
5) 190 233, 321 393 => 1.09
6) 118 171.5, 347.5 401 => 1.14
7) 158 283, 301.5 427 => 1.09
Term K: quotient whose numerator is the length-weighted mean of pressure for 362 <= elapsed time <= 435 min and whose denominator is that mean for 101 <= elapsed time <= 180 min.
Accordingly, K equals 1.14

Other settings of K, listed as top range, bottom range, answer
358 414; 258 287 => 1.08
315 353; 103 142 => 1.09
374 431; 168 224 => 1.12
